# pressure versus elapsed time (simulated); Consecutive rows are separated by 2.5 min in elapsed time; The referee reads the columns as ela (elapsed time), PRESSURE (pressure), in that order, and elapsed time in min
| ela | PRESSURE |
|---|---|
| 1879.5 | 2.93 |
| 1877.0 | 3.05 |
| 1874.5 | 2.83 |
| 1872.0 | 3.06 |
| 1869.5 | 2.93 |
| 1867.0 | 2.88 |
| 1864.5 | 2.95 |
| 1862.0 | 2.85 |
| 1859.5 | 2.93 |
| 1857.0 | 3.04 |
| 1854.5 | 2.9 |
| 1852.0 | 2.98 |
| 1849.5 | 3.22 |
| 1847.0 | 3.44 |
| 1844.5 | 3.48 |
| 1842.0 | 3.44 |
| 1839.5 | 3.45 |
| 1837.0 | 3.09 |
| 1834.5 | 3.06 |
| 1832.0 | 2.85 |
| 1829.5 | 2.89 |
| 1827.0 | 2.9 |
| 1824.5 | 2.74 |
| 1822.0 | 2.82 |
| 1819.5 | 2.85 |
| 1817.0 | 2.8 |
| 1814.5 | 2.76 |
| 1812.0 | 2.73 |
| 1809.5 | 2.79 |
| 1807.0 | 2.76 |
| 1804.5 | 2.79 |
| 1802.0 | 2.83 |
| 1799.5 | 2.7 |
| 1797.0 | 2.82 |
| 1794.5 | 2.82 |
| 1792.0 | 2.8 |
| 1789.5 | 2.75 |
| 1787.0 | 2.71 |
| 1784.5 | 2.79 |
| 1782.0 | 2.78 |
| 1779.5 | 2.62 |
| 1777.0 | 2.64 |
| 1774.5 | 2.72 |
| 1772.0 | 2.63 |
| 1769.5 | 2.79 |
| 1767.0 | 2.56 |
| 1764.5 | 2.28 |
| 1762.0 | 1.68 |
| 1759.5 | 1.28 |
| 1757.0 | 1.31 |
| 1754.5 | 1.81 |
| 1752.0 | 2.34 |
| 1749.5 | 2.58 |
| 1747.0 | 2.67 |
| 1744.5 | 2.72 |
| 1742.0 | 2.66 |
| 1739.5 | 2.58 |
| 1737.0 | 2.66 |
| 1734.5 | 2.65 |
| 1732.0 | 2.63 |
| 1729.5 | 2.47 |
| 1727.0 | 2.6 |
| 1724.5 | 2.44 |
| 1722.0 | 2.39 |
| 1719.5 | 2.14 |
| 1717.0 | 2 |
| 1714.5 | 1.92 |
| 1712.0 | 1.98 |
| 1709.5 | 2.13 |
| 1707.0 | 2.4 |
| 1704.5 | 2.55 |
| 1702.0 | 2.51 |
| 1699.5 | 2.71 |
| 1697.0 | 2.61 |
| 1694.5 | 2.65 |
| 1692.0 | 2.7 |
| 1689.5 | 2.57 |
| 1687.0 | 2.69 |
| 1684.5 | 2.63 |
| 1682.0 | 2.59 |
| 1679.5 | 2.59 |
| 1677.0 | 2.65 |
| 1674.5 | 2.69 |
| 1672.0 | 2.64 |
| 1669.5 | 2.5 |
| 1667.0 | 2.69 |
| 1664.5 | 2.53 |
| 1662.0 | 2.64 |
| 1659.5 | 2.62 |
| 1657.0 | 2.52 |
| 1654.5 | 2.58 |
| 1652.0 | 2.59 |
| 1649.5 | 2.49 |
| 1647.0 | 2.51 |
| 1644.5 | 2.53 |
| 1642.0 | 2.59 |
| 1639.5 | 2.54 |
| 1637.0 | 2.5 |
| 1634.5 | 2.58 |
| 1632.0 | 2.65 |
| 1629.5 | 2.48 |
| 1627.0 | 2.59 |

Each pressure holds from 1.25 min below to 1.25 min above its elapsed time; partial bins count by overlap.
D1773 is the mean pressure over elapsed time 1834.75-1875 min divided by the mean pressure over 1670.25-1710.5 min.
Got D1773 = 1.2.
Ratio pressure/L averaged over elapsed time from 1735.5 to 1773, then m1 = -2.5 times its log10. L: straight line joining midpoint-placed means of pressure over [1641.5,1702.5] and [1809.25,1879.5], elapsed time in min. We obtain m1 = 0.21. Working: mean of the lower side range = 2.6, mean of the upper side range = 2.99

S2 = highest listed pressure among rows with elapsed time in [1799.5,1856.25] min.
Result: 3.48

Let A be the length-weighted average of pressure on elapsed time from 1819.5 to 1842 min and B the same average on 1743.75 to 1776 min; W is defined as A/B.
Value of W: 1.33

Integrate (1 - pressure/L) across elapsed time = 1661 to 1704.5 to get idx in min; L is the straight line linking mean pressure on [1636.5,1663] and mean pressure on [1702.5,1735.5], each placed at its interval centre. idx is -3.05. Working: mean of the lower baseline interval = 2.56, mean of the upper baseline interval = 2.33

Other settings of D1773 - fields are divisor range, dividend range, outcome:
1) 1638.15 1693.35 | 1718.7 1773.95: 0.91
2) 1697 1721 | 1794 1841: 1.26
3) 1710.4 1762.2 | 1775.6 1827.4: 1.22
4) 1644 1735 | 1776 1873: 1.16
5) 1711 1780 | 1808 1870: 1.27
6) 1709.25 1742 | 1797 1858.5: 1.25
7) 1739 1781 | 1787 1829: 1.19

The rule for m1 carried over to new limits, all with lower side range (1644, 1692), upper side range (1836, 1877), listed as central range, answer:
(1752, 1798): 0.186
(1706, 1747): 0.146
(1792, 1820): 0.065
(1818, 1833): 0.063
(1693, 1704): 0.024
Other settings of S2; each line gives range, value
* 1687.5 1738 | 2.71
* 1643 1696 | 2.7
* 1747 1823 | 2.85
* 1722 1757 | 2.72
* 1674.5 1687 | 2.69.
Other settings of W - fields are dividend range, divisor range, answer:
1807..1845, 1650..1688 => 1.14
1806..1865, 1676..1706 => 1.14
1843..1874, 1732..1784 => 1.27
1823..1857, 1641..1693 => 1.20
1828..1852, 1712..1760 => 1.38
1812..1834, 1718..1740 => 1.13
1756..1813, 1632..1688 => 0.99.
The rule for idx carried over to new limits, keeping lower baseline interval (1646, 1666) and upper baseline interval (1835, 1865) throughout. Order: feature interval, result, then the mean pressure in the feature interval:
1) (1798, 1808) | 0.79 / 2.77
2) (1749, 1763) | 5.22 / 1.8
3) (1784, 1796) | 0.79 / 2.77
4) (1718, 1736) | 2.00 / 2.47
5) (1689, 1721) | 3.99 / 2.37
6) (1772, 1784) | 0.99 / 2.69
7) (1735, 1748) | 0.76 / 2.66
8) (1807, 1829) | 1.83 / 2.8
